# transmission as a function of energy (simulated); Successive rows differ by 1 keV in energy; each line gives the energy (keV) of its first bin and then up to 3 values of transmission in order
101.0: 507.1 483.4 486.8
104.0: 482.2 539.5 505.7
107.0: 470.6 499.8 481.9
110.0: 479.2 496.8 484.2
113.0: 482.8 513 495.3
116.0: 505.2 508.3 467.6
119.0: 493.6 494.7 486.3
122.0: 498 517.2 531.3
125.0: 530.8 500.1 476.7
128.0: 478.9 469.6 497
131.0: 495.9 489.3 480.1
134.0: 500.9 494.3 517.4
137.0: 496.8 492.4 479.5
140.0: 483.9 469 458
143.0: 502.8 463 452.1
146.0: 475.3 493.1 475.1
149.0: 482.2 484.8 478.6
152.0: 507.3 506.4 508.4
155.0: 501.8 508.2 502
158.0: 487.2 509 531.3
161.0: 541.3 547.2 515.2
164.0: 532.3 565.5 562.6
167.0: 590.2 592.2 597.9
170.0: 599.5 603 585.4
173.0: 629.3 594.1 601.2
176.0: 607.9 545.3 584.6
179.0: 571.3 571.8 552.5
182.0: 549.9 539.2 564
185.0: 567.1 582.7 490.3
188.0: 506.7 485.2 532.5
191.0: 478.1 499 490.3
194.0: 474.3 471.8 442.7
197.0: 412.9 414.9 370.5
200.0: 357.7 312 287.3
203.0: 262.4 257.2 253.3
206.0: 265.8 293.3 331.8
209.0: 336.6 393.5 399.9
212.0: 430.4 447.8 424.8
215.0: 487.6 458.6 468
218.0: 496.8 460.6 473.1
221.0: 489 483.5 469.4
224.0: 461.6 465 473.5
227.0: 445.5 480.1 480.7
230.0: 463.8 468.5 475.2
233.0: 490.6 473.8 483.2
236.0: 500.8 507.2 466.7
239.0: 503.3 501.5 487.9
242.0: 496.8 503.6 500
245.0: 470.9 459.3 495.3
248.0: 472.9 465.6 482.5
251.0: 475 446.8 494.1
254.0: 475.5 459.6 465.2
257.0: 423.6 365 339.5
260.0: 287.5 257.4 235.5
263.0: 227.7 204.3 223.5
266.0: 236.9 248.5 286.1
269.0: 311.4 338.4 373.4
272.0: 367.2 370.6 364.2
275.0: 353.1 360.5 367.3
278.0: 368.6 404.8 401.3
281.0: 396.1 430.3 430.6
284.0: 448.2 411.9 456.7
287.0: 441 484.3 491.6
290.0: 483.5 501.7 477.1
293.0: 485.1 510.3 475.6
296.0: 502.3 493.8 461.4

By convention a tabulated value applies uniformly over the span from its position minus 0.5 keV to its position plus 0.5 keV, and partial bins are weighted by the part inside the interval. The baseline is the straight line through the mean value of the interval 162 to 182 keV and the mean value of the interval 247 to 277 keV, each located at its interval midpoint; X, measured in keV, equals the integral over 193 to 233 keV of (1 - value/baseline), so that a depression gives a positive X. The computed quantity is 5.0 keV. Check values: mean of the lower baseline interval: 578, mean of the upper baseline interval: 361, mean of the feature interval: 416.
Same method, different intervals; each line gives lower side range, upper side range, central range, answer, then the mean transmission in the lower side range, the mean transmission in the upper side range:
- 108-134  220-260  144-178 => -3.6 keV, 494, 469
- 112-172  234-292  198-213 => 4.1 keV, 508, 410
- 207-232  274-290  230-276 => 2.6 keV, 447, 417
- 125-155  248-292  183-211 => 1.9 keV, 488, 385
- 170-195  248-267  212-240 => -2.1 keV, 550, 365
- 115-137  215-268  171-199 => -3.9 keV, 497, 434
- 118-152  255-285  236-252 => -4.9 keV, 489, 344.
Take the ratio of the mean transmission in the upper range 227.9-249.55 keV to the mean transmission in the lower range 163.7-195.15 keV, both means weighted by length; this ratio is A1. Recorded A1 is 0.87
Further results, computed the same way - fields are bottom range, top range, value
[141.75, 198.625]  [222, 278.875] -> 0.79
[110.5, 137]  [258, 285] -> 0.67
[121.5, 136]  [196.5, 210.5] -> 0.65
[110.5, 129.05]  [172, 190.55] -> 1.13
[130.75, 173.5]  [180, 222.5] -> 0.85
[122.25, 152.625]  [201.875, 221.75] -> 0.80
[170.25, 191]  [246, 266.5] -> 0.67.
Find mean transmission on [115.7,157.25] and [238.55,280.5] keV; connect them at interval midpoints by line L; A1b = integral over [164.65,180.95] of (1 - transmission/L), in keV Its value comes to -4.4 keV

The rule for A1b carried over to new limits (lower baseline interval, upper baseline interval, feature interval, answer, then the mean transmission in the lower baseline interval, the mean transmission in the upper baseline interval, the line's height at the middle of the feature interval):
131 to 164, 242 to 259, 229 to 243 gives -0.6 keV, 495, 463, 468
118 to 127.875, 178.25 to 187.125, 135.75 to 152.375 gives 1.2 keV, 500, 558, 521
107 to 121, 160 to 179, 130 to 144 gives 1.0 keV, 491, 576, 527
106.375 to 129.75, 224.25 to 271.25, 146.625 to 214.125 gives -3.8 keV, 494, 419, 458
